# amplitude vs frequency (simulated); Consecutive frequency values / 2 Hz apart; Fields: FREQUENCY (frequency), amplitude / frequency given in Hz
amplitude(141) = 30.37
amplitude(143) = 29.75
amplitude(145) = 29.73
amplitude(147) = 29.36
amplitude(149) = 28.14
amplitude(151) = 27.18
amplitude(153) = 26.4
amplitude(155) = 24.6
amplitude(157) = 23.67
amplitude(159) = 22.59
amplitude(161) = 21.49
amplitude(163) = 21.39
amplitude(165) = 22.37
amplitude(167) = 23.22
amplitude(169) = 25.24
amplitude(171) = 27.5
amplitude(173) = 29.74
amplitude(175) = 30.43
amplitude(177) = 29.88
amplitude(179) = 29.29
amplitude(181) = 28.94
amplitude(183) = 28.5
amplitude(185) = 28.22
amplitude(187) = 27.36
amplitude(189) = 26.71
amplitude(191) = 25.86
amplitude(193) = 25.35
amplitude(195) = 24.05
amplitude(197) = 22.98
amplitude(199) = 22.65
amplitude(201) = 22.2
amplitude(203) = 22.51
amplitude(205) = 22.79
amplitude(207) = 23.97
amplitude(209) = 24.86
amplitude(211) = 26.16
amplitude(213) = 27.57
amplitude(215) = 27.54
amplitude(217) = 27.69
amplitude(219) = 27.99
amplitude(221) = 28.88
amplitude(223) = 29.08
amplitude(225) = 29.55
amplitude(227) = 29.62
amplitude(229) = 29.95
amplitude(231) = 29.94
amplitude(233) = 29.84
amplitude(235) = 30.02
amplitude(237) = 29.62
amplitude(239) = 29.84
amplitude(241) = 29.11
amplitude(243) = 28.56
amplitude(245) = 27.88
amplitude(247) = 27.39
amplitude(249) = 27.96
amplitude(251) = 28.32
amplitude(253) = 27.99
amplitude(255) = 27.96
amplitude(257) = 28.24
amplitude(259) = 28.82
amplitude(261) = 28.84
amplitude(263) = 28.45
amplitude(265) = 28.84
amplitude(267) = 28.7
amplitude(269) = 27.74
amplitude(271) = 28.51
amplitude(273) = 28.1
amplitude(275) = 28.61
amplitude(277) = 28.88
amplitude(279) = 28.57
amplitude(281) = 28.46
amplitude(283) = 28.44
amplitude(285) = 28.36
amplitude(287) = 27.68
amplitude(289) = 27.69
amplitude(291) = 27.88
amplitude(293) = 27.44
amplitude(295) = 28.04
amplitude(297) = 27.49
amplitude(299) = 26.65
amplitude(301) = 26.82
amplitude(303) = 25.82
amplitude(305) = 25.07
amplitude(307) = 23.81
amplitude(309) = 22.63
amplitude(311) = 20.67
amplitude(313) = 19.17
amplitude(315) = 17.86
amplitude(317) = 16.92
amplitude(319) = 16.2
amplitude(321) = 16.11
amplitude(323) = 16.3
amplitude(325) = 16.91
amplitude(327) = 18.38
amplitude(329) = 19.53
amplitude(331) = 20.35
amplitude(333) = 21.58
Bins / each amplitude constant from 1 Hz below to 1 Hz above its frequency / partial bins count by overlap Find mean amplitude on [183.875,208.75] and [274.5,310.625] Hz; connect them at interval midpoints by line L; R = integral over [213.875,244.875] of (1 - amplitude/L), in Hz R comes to -4.5 Hz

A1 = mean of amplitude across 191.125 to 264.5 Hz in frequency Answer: 27.3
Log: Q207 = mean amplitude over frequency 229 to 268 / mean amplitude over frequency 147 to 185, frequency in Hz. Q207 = 1.1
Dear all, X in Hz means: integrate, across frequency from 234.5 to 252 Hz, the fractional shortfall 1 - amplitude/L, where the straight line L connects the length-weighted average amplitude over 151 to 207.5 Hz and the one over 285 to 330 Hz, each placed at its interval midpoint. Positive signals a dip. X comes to -3.41 Hz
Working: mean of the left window 25.4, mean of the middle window 28.7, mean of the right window 22.6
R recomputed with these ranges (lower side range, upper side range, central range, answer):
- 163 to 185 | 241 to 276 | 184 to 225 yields 2.72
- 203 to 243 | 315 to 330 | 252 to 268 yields -3.01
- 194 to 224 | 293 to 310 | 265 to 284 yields -2.01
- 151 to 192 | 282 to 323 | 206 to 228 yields -1.88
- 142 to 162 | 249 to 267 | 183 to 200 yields 0.94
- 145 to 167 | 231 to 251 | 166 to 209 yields 0.48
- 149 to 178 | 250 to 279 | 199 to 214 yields 1.44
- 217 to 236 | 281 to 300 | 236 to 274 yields 0.23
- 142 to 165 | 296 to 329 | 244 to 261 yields -3.99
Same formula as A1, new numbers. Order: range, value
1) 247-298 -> 28.2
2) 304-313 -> 22.6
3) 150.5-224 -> 25.9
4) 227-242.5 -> 29.7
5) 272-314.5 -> 26.4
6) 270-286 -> 28.5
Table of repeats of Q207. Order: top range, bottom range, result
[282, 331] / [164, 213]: 0.89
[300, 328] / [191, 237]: 0.76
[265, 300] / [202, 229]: 1.04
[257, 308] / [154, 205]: 1.09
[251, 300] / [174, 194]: 1.00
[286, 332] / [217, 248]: 0.77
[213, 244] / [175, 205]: 1.12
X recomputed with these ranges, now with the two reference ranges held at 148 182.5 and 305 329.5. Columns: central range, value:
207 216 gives -0.9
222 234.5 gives -3.6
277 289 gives -4.5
